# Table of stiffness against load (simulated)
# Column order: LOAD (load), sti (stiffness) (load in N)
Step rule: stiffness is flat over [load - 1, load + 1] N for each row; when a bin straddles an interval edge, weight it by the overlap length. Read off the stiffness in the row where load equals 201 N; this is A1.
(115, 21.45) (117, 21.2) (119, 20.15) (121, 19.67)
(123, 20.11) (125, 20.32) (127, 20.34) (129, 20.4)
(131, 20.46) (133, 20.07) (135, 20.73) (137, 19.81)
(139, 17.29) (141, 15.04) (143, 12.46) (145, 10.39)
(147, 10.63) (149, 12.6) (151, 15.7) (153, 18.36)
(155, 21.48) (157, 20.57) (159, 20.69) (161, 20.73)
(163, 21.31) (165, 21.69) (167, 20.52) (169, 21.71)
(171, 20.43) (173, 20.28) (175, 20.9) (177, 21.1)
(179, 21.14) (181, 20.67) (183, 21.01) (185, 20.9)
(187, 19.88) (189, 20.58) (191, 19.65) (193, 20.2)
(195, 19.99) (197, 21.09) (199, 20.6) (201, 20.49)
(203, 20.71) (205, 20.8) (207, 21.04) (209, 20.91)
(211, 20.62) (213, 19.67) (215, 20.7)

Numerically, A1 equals 20.49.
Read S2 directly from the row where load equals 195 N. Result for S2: 19.99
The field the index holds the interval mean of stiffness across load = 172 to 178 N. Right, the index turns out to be 20.8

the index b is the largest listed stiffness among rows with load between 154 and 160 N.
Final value 21.48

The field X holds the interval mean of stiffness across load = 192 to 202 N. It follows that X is 20.5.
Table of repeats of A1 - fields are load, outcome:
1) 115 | 21.45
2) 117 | 21.2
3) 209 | 20.91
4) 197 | 21.09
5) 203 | 20.71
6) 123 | 20.11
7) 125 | 20.32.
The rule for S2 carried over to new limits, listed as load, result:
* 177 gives 21.1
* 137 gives 19.81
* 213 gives 19.67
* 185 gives 20.9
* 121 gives 19.67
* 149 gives 12.6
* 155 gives 21.48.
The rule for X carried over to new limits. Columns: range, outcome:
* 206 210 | 21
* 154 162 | 20.9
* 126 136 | 20.4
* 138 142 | 16.2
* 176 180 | 21.1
